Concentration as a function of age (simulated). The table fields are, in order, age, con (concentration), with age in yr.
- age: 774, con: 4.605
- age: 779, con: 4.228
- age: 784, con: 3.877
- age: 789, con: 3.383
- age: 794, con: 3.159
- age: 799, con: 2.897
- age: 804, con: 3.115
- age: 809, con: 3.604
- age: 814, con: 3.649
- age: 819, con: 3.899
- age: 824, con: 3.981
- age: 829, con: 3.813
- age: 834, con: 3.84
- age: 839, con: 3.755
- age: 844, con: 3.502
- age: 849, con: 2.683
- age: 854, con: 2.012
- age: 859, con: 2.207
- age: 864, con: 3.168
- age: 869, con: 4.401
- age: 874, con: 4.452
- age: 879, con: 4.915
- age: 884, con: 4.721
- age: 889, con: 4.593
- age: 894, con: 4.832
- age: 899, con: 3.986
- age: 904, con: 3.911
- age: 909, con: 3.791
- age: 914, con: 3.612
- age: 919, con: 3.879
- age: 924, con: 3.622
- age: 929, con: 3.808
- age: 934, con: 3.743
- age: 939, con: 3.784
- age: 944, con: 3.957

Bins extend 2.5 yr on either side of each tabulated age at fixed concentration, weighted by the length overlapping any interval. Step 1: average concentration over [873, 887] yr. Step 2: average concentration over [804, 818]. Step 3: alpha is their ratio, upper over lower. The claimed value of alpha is 1.32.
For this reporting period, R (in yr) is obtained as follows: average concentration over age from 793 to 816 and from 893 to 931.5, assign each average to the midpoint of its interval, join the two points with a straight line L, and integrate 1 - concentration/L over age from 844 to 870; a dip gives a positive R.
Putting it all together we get 5.2 yr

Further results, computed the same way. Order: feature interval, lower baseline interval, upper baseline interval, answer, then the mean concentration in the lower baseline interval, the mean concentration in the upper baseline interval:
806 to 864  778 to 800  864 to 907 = 8.2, 3.5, 4.39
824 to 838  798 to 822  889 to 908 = -0.7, 3.48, 4.25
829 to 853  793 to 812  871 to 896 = 3.1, 3.21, 4.69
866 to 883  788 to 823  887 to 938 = -3.6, 3.41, 3.97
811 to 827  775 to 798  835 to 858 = -2.6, 3.67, 2.99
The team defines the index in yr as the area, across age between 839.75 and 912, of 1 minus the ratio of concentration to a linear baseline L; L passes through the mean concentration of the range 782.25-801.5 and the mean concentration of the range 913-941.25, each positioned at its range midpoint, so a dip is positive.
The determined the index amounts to -4.2 yr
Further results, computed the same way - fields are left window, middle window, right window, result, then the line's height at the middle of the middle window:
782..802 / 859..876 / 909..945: -0.8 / 3.56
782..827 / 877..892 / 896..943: -4.1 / 3.72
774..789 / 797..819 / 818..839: 3.0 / 3.94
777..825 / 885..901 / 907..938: -3.5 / 3.7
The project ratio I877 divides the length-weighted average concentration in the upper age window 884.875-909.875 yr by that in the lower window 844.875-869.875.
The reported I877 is 1.51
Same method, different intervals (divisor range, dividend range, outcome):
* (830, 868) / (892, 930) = 1.26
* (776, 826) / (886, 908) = 1.20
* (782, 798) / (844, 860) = 0.73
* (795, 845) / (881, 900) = 1.28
